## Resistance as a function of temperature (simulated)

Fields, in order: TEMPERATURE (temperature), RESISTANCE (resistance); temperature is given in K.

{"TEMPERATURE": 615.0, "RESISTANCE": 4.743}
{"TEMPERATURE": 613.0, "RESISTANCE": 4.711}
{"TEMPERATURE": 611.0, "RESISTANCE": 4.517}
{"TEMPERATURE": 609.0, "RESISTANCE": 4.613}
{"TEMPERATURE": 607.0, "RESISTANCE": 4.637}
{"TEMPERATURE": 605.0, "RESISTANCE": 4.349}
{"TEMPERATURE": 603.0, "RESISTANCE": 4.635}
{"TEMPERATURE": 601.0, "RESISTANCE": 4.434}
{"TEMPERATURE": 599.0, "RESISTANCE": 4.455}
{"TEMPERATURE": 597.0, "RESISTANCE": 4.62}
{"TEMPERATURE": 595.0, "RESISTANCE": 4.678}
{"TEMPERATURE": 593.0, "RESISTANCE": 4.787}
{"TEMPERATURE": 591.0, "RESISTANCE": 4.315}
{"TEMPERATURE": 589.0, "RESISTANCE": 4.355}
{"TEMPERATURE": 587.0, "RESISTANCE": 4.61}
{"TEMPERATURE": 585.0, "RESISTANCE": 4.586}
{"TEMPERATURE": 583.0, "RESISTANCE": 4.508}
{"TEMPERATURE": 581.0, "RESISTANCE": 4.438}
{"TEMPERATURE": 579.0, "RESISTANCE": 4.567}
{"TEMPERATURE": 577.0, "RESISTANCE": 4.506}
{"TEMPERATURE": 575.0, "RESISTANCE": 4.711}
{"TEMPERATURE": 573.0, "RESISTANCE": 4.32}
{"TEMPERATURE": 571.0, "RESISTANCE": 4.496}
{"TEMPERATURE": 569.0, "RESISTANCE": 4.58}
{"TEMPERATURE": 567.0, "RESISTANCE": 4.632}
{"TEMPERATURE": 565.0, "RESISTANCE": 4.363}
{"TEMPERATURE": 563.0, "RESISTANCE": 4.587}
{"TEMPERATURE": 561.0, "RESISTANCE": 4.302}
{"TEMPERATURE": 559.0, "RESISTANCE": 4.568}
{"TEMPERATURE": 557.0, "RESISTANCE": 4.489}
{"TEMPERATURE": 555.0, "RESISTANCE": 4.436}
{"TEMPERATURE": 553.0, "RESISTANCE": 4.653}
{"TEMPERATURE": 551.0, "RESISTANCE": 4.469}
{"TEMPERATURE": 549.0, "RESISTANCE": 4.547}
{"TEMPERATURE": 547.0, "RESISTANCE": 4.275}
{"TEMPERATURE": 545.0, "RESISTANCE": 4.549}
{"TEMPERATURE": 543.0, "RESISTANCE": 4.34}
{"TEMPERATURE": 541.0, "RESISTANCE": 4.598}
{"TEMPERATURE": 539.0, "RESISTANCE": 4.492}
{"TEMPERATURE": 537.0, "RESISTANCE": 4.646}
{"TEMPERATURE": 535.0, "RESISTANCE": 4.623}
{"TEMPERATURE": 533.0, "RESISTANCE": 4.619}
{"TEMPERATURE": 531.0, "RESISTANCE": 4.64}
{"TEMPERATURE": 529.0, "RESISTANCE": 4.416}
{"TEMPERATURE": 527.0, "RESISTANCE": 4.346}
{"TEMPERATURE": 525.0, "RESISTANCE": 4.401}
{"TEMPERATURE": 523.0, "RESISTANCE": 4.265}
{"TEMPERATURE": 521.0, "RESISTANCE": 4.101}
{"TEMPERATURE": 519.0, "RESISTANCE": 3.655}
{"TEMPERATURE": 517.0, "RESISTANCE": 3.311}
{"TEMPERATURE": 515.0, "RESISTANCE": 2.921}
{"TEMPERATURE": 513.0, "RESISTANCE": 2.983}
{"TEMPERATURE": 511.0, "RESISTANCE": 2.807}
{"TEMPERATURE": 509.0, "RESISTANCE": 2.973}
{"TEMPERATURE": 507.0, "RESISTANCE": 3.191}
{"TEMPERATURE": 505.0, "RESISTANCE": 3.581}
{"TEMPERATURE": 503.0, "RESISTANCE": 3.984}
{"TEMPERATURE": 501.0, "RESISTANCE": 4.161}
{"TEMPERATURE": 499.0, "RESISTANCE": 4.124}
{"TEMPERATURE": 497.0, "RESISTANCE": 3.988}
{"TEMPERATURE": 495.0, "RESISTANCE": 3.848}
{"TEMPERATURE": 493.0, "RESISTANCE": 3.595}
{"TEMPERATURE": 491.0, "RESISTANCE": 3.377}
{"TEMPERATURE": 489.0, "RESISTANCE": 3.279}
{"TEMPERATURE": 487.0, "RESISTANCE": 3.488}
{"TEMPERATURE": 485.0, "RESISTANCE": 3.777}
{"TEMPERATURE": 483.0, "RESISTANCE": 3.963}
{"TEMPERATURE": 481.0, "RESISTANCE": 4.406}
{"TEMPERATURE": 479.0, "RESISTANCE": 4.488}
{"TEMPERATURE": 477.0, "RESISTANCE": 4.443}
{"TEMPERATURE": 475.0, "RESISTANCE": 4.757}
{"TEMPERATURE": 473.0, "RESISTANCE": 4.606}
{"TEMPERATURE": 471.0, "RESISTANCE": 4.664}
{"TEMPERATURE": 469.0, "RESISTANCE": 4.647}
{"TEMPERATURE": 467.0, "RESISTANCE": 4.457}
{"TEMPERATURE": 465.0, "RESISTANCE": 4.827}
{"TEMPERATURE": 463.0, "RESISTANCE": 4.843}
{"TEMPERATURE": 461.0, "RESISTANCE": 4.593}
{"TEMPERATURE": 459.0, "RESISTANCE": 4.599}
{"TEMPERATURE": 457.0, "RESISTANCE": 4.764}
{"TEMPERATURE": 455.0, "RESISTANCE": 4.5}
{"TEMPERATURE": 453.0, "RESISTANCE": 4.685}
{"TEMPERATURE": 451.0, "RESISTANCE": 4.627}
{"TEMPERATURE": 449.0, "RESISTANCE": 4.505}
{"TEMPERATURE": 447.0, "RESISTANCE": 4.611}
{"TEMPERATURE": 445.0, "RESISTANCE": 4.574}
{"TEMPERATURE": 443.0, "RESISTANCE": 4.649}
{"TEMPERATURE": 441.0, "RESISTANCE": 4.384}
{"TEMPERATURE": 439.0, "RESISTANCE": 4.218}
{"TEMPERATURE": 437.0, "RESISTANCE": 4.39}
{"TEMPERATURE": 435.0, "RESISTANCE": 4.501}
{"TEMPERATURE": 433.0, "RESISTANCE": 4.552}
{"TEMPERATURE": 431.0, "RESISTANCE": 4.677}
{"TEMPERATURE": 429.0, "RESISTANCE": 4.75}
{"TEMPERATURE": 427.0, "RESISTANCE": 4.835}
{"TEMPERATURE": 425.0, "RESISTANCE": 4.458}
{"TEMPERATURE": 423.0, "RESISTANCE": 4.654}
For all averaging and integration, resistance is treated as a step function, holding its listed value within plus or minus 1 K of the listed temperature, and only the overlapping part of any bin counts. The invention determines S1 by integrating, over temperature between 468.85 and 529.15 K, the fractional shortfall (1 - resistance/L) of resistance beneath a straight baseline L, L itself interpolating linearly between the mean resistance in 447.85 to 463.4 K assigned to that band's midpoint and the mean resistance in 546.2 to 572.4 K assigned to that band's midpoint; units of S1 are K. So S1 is 9.3 K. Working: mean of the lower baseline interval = 4.63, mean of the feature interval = 3.87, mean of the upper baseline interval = 4.49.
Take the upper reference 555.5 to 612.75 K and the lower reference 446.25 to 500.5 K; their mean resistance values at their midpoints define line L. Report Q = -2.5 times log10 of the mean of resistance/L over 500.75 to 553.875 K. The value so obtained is 0.09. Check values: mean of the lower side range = 4.31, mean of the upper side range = 4.53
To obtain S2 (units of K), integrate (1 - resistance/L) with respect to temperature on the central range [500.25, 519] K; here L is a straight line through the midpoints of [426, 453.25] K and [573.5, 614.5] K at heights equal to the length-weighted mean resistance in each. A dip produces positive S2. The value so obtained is 5.1 K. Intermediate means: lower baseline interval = 4.57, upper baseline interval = 4.55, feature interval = 3.33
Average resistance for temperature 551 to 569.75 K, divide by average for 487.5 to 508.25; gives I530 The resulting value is 1.2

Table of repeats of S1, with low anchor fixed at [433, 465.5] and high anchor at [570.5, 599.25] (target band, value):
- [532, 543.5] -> -0.04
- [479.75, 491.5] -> 2.11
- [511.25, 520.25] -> 2.66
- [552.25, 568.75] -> 0.13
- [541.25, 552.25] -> 0.22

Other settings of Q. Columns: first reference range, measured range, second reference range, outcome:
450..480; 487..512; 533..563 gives 0.27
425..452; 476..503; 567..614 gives 0.16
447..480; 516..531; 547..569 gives 0.11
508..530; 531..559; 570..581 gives -0.12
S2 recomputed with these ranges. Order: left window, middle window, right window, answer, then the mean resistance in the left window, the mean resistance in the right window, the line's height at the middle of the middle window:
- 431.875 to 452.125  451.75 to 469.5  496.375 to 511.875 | -1.8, 4.5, 3.6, 4.23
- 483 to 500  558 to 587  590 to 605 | -1.1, 3.7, 4.55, 4.35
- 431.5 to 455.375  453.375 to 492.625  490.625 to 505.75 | -1.6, 4.52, 3.86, 4.16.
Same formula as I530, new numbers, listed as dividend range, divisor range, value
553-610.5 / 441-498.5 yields 1.04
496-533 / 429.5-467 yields 0.83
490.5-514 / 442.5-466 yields 0.76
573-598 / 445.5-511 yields 1.09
